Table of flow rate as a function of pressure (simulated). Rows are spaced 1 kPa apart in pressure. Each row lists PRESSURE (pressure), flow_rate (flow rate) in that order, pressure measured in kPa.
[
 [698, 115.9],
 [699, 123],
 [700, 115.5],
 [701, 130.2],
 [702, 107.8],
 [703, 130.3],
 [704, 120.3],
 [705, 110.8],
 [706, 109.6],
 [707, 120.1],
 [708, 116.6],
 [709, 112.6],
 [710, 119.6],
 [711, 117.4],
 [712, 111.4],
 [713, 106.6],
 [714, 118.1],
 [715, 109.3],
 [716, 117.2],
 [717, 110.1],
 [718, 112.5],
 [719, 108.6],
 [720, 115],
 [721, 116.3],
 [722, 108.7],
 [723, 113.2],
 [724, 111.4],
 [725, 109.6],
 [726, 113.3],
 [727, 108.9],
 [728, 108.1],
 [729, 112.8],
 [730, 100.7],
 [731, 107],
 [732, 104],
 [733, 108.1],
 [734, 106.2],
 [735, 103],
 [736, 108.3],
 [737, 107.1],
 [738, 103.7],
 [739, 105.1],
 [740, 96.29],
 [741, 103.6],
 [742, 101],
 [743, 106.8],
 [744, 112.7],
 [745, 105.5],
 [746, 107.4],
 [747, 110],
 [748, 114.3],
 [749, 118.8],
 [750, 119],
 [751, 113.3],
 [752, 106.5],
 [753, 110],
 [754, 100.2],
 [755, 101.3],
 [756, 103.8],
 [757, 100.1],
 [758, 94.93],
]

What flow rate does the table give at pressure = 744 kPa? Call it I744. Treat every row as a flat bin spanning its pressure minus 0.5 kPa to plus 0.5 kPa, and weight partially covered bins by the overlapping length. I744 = 112.7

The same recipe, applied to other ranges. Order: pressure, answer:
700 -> 115.5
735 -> 103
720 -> 115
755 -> 101.3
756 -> 103.8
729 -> 112.8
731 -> 107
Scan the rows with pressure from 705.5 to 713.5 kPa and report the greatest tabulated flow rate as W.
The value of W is 120.1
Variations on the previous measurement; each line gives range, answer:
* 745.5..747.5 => 110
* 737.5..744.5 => 112.7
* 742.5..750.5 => 119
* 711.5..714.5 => 118.1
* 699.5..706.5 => 130.3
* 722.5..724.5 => 113.2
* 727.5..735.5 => 112.8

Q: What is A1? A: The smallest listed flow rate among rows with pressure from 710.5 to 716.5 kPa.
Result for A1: 106.6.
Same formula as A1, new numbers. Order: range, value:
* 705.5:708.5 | 109.6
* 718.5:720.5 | 108.6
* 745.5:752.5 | 106.5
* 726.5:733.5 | 100.7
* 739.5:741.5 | 96.29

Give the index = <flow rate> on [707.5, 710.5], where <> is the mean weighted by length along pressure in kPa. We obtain 116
